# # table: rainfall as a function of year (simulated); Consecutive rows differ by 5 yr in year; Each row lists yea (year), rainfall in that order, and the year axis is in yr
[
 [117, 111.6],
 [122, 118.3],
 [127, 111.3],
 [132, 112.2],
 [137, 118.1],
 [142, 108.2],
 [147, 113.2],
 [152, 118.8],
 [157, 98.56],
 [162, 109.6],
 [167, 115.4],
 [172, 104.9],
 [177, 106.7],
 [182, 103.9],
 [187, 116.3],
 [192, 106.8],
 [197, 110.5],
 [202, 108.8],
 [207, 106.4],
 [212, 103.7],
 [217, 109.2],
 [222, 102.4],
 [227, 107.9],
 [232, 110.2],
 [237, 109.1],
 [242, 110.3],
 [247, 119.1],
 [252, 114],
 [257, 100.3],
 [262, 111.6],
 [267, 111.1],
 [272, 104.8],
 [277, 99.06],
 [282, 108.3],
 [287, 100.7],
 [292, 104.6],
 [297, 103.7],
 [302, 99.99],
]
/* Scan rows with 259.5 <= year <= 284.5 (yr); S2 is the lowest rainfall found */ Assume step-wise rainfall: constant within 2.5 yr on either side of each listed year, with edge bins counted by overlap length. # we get 99.06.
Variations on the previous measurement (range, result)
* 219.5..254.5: 102.4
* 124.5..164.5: 98.56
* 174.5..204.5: 103.9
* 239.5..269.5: 100.3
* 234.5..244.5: 109.1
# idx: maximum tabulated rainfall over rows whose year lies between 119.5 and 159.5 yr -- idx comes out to 118.8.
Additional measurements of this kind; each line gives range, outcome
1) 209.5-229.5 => 109.2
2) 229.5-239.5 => 110.2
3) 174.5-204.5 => 116.3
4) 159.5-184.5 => 115.4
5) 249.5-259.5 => 114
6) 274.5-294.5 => 108.3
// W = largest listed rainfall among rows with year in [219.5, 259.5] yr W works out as 119.1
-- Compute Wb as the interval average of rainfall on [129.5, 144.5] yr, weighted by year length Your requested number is 113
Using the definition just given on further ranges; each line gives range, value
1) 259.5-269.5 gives 111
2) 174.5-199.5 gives 109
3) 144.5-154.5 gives 116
